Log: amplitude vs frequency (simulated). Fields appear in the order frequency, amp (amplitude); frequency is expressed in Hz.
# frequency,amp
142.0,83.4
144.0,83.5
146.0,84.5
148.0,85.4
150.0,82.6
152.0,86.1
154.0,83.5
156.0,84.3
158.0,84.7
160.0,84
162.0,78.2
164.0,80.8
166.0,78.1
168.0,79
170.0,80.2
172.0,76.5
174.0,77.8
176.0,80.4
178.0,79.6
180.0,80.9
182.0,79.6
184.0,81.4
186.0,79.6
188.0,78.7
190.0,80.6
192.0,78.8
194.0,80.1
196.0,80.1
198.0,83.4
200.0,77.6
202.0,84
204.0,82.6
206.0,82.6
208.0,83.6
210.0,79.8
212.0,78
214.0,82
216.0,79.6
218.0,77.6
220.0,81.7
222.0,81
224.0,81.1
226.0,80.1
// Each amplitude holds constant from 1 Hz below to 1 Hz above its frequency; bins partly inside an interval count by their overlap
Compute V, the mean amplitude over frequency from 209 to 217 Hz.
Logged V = 79.8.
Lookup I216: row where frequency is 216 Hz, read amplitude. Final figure 79.6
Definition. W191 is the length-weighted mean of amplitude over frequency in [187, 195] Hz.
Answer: 79.5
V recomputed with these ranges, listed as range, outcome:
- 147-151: 84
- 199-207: 81.7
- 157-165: 81.9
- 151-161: 84.5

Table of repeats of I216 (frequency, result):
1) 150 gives 82.6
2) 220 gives 81.7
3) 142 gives 83.4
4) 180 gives 80.9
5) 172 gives 76.5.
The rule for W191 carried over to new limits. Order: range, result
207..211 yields 81.7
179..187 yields 80.4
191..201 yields 80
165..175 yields 78.3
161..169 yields 79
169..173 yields 78.3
